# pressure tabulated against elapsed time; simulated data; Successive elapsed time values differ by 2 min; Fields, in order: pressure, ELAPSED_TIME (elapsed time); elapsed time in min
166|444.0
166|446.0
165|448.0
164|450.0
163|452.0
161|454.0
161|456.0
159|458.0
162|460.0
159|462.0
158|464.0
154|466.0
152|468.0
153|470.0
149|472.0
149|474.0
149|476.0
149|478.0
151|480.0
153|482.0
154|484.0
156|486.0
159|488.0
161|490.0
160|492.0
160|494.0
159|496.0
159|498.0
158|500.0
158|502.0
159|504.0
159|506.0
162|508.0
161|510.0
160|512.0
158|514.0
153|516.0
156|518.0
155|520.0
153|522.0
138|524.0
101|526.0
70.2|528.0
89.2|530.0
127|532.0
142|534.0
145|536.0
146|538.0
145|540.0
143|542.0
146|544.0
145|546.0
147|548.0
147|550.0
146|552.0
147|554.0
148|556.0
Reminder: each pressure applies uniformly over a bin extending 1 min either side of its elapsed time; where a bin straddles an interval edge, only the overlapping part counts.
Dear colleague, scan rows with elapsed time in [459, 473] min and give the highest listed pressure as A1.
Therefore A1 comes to 162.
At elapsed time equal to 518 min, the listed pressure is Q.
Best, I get 156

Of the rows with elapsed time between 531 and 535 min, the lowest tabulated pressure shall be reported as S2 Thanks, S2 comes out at 127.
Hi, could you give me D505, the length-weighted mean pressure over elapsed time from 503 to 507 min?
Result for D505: 159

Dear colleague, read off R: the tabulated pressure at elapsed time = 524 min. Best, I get 138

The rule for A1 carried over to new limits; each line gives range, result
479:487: 156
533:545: 146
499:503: 158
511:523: 160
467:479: 153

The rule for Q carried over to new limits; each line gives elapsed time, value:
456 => 161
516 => 153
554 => 147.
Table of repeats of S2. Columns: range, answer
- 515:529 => 70.2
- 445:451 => 164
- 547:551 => 147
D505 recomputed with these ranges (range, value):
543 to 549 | 146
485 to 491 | 159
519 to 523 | 154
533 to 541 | 144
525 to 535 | 106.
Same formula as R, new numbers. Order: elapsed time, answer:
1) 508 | 162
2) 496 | 159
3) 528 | 70.2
